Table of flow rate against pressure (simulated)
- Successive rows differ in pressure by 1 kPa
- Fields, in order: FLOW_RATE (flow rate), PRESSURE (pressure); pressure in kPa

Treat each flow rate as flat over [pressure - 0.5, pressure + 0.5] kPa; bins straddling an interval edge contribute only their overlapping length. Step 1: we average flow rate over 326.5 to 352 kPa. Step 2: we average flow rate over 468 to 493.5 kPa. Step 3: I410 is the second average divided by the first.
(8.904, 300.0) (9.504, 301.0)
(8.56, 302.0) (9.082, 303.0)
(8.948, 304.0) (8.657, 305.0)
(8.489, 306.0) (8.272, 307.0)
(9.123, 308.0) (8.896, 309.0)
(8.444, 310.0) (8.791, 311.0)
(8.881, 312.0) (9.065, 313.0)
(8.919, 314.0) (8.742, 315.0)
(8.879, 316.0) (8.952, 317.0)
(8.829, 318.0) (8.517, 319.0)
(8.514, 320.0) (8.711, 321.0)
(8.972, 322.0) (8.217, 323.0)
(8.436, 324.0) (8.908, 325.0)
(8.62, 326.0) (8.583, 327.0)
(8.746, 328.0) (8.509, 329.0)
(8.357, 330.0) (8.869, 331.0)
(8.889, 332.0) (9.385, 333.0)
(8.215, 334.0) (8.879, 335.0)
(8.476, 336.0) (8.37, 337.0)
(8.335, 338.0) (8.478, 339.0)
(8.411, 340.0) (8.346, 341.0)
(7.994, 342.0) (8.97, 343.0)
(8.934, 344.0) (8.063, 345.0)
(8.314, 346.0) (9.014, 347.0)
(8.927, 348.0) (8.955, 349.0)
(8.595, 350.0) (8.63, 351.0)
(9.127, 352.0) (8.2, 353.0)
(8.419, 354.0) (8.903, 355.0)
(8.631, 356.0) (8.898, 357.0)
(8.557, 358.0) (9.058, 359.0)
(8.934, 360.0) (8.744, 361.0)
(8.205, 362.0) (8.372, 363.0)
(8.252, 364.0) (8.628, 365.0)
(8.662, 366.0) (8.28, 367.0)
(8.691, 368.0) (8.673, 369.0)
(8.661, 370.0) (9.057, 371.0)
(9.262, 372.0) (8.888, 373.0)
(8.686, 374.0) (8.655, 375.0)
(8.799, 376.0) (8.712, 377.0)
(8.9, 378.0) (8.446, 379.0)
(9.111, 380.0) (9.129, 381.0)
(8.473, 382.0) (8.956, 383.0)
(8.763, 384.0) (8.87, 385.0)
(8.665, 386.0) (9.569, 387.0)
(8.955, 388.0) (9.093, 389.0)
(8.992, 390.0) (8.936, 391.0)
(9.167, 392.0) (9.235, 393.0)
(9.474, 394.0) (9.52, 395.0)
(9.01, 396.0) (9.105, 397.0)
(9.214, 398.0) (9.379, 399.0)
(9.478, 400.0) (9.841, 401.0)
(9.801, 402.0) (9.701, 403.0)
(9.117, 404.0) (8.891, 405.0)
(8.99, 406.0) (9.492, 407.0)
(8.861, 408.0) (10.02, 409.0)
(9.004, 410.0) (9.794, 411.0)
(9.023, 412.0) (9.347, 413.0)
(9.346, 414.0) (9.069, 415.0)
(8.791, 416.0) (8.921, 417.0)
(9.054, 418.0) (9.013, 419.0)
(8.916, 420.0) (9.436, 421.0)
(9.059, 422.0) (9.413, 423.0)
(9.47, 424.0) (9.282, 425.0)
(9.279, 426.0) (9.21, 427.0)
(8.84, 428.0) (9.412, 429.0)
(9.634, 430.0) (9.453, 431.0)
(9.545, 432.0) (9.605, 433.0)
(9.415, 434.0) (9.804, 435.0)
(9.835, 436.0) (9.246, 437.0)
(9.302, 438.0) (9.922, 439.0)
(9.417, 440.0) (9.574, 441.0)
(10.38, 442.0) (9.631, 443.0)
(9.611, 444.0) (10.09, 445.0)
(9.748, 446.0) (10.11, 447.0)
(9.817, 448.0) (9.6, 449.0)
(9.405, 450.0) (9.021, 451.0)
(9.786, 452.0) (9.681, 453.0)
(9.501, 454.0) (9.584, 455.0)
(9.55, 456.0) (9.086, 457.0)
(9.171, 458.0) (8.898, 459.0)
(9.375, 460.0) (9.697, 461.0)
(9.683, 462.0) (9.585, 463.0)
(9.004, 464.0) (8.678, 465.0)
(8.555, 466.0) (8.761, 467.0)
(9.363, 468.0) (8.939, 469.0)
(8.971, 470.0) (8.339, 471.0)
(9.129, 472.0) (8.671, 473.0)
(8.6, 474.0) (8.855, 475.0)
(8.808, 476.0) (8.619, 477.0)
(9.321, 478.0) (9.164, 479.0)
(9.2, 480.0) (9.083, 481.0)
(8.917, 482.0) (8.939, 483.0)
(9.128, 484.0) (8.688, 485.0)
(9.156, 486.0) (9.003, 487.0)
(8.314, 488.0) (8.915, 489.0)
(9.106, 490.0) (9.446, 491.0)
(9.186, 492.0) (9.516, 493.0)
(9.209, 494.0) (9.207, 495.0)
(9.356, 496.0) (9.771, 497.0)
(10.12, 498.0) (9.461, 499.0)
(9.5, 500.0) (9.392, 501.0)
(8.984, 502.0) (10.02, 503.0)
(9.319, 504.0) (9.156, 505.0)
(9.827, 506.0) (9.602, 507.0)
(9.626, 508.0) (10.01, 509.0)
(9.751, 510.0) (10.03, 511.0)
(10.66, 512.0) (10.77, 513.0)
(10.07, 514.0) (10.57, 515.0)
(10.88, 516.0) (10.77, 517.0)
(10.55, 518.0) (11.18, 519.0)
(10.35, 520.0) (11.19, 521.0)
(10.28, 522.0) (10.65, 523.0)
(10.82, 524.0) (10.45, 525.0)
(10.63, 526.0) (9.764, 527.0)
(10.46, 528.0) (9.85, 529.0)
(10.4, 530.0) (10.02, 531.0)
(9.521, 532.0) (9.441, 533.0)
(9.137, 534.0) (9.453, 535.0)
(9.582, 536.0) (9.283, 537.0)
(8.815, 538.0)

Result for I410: 1.0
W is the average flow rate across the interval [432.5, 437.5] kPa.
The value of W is 9.58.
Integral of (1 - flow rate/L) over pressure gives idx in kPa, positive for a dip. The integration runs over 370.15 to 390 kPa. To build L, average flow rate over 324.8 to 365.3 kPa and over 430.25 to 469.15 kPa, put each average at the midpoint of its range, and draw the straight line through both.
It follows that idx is 0.0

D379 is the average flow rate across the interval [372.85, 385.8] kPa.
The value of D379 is 8.79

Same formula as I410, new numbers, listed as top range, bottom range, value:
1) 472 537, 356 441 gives 1.06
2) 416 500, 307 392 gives 1.06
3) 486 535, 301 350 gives 1.14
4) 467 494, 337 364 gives 1.04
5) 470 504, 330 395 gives 1.04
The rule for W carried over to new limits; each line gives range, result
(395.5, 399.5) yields 9.18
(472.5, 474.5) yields 8.64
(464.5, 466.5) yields 8.62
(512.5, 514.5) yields 10.4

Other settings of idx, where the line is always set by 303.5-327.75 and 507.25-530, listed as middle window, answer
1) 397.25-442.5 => 1.1 kPa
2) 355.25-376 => 1.0 kPa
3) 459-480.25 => 2.1 kPa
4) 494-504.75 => 0.8 kPa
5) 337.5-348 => 0.5 kPa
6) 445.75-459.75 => 0.5 kPa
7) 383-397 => 0.4 kPa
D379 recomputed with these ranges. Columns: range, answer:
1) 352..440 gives 9.08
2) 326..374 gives 8.65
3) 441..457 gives 9.68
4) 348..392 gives 8.77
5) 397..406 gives 9.39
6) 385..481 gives 9.29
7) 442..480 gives 9.27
